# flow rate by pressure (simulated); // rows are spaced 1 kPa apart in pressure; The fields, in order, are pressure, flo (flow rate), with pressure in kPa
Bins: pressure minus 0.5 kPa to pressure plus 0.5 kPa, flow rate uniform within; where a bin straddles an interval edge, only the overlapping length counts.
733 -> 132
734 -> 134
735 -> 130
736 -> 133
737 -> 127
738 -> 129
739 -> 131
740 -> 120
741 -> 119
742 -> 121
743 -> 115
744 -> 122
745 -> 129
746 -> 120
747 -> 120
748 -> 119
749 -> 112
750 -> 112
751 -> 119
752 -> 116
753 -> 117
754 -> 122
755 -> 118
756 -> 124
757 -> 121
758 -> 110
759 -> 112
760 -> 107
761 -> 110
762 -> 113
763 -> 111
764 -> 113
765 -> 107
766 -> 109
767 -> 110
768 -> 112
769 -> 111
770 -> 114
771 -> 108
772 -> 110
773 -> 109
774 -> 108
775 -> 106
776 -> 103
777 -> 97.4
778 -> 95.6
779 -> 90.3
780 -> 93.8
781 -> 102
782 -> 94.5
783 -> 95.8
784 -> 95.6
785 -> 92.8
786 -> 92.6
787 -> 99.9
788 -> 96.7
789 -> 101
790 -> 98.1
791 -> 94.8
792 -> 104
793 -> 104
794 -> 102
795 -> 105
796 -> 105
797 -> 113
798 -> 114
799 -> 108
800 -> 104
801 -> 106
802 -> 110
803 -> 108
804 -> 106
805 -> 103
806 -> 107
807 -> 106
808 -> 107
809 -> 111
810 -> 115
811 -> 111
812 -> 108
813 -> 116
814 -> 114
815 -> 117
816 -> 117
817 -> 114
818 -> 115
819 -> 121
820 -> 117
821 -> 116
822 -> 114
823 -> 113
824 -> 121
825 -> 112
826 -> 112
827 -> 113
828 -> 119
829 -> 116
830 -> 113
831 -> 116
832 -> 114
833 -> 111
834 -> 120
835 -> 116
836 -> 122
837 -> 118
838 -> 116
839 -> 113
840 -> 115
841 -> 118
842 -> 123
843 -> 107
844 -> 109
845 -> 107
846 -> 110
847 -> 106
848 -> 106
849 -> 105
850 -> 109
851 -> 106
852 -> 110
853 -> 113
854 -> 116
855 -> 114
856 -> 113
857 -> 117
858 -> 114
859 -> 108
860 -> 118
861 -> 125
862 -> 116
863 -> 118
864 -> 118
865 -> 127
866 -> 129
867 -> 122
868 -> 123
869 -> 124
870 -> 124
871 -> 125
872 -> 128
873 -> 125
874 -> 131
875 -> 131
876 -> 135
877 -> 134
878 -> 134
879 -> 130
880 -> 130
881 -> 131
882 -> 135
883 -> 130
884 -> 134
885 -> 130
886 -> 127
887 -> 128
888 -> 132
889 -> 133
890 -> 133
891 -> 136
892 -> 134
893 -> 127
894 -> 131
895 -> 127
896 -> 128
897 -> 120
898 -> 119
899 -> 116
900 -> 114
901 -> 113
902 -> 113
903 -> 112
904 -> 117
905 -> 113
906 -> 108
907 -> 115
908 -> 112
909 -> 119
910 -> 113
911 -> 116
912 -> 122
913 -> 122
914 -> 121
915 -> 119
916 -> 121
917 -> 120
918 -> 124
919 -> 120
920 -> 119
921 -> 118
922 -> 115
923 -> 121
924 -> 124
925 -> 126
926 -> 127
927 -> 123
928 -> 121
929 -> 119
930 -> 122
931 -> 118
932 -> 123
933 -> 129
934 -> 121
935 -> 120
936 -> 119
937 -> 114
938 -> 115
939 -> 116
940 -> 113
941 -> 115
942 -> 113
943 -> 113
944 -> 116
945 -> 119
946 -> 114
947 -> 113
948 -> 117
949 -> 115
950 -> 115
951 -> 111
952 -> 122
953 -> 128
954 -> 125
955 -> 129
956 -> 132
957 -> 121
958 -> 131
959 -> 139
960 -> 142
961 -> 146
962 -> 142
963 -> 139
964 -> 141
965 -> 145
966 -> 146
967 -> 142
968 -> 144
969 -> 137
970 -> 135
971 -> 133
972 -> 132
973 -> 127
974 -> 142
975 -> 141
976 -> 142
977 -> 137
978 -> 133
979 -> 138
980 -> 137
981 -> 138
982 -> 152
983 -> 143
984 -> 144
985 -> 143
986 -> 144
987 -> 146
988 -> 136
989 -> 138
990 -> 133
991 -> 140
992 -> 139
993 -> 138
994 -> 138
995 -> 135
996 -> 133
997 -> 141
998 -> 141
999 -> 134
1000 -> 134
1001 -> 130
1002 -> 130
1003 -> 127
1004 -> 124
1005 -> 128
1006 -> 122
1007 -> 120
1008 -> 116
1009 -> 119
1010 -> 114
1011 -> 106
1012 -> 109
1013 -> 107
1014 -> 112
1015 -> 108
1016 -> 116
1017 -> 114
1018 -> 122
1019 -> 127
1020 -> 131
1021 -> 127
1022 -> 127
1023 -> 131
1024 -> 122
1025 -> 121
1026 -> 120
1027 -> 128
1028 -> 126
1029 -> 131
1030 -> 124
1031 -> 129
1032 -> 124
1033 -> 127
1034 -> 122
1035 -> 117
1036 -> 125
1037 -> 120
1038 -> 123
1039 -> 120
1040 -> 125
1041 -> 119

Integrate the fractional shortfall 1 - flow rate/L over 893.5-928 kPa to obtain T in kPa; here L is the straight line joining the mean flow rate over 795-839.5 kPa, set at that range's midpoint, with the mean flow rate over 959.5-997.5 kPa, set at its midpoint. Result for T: 2.5 kPa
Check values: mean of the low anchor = 113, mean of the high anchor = 140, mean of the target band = 119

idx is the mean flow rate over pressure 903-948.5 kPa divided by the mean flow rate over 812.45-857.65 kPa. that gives 1.04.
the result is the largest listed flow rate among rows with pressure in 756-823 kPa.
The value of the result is 124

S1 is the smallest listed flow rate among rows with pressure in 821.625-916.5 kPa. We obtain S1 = 105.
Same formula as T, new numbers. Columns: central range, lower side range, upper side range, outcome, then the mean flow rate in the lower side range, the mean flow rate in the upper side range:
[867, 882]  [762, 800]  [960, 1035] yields -1.7 kPa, 104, 131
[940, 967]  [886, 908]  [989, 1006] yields 0.5 kPa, 122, 134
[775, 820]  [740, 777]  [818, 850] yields 3.6 kPa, 114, 114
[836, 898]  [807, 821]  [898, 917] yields -3.6 kPa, 114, 116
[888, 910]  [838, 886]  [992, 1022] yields 0.0 kPa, 120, 125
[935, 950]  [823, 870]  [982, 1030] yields 0.9 kPa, 115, 128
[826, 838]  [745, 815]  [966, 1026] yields -0.3 kPa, 108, 131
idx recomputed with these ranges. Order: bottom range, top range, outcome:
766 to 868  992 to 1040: 1.13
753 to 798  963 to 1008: 1.29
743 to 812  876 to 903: 1.18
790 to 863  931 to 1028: 1.15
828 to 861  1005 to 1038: 1.07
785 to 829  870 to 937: 1.13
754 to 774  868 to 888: 1.16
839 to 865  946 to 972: 1.16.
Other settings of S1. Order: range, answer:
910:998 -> 111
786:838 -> 92.6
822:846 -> 107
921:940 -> 113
